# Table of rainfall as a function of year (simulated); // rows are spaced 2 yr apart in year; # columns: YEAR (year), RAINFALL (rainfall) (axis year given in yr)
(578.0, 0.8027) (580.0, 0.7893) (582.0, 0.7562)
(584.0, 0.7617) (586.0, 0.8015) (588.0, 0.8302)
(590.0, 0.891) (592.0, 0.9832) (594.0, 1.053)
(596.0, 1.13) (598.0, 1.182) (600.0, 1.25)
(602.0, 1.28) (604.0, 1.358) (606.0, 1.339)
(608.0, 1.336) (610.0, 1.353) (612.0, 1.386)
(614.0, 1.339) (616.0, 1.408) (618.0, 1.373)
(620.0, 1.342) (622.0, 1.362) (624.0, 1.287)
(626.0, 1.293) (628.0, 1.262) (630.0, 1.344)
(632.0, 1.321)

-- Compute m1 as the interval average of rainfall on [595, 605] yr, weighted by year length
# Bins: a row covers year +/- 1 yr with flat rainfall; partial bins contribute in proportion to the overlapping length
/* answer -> 1.24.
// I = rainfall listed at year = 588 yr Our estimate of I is 0.8302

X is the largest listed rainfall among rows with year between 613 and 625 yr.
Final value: 1.408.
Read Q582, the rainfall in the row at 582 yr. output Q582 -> 0.7562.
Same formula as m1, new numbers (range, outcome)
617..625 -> 1.34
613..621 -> 1.37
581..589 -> 0.787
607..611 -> 1.34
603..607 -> 1.35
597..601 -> 1.22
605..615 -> 1.35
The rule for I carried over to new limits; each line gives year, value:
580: 0.7893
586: 0.8015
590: 0.891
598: 1.182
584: 0.7617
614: 1.339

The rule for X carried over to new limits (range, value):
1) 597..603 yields 1.28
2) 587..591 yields 0.891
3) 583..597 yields 1.13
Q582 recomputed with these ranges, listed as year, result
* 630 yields 1.344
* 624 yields 1.287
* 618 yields 1.373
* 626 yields 1.293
